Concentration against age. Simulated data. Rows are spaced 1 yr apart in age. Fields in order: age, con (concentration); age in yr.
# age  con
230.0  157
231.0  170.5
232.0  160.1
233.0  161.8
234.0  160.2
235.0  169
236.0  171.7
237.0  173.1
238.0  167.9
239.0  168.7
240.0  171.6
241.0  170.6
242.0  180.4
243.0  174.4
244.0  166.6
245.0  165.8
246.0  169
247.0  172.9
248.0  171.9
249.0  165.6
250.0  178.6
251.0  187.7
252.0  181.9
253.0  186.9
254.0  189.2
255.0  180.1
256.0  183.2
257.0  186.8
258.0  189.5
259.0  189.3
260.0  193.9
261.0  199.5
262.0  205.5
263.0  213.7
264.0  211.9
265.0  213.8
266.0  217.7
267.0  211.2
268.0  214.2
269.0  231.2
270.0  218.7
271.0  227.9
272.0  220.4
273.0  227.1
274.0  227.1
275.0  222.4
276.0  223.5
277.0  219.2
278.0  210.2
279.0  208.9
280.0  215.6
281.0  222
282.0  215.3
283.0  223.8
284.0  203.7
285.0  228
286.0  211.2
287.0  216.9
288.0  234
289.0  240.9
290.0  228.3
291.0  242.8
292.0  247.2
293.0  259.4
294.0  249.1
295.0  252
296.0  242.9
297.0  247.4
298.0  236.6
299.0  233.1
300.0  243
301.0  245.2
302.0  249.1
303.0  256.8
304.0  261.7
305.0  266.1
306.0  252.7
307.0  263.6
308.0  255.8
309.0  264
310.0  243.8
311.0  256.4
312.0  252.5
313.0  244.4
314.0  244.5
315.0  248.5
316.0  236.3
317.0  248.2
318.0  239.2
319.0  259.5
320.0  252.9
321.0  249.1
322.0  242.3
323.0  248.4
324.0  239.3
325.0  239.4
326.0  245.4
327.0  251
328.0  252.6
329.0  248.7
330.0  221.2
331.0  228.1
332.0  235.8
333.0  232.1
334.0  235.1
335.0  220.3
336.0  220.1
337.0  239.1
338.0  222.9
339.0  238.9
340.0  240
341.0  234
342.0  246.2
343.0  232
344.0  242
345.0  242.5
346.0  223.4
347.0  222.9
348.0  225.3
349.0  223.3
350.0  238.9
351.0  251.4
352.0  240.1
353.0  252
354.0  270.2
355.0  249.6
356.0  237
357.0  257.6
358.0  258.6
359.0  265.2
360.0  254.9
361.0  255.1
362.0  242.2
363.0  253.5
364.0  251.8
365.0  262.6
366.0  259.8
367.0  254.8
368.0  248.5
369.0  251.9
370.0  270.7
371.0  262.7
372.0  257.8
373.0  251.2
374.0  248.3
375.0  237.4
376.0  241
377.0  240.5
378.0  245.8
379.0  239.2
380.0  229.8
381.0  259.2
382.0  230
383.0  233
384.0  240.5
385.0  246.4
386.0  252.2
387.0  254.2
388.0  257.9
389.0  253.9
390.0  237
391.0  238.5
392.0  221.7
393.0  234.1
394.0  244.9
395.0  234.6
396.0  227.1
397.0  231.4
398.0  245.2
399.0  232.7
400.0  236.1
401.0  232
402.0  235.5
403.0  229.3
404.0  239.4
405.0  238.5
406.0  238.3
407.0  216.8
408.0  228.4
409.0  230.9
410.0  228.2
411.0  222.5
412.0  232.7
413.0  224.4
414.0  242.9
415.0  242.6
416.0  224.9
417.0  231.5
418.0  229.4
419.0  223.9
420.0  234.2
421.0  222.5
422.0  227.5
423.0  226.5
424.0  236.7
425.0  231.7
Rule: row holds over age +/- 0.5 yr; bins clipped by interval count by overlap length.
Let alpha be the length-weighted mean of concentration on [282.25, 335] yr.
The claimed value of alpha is 243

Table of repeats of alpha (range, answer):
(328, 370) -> 243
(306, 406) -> 244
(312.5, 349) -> 238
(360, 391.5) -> 249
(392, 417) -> 233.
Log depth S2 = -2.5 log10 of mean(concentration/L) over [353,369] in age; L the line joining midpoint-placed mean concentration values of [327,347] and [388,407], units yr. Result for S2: -0.09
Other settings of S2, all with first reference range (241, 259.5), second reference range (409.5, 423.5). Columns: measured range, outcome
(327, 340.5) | -0.15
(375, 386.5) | -0.11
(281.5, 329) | -0.24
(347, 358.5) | -0.17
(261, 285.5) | -0.17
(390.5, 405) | -0.05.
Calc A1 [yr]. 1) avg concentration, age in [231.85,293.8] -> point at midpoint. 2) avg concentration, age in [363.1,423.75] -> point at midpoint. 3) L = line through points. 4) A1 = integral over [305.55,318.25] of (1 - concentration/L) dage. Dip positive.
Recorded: -2.1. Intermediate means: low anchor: 200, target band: 250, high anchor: 240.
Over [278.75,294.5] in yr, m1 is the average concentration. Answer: 228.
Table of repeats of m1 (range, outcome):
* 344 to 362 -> 245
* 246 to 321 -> 224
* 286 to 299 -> 240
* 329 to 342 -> 232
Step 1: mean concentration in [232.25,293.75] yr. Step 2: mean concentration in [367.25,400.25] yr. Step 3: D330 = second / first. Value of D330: 1.21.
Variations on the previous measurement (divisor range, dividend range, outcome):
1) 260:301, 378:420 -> 1.05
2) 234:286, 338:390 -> 1.25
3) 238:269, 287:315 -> 1.32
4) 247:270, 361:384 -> 1.27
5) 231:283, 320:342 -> 1.23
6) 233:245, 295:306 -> 1.46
